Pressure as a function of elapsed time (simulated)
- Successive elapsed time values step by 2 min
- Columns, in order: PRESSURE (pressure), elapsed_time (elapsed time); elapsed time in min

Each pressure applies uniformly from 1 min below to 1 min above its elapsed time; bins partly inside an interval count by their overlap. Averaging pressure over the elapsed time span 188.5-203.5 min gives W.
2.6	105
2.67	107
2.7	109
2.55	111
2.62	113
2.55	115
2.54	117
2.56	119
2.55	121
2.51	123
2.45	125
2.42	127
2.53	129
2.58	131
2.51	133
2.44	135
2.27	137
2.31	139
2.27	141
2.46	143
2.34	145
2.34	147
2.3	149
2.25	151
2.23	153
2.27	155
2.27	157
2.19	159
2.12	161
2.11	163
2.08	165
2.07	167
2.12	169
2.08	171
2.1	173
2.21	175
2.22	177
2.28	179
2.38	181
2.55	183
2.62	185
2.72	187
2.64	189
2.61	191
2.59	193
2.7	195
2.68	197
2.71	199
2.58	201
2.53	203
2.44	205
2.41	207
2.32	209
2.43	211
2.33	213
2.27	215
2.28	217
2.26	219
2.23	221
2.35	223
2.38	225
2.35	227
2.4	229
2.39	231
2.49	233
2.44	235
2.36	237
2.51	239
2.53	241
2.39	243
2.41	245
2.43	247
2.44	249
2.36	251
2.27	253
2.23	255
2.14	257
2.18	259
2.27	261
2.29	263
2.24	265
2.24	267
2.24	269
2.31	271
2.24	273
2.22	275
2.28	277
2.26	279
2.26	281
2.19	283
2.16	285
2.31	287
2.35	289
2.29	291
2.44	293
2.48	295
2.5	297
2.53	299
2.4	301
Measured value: 2.63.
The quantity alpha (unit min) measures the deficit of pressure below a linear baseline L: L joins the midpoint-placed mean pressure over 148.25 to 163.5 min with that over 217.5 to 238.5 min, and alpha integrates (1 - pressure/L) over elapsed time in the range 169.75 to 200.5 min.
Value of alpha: -2.6 min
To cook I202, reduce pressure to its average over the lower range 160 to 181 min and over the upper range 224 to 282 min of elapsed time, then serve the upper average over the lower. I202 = 1.1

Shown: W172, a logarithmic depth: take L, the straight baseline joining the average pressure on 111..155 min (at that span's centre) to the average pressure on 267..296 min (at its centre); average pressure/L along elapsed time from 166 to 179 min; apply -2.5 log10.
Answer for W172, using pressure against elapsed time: 0.12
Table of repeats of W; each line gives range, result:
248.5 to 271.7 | 2.26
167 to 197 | 2.41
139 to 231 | 2.36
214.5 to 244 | 2.38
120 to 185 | 2.31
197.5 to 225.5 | 2.4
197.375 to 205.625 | 2.58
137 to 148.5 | 2.34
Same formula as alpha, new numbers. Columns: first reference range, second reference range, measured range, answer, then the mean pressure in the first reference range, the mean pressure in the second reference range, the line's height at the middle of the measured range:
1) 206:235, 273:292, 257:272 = 0.26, 2.35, 2.26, 2.28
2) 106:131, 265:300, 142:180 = 4.26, 2.56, 2.31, 2.49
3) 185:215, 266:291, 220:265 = 0.63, 2.54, 2.26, 2.39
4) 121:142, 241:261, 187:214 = -1.95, 2.43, 2.33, 2.37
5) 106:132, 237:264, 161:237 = 1.29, 2.56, 2.34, 2.43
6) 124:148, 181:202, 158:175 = 2.79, 2.41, 2.63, 2.53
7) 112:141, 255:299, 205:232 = 0.22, 2.48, 2.28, 2.36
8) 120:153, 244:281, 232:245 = -0.83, 2.4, 2.28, 2.3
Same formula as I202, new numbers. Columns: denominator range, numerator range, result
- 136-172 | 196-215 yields 1.11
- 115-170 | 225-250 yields 1.04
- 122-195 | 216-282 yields 0.99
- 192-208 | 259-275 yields 0.87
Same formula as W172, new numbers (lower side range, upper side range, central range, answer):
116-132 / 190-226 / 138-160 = 0.09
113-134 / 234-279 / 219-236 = 0.00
